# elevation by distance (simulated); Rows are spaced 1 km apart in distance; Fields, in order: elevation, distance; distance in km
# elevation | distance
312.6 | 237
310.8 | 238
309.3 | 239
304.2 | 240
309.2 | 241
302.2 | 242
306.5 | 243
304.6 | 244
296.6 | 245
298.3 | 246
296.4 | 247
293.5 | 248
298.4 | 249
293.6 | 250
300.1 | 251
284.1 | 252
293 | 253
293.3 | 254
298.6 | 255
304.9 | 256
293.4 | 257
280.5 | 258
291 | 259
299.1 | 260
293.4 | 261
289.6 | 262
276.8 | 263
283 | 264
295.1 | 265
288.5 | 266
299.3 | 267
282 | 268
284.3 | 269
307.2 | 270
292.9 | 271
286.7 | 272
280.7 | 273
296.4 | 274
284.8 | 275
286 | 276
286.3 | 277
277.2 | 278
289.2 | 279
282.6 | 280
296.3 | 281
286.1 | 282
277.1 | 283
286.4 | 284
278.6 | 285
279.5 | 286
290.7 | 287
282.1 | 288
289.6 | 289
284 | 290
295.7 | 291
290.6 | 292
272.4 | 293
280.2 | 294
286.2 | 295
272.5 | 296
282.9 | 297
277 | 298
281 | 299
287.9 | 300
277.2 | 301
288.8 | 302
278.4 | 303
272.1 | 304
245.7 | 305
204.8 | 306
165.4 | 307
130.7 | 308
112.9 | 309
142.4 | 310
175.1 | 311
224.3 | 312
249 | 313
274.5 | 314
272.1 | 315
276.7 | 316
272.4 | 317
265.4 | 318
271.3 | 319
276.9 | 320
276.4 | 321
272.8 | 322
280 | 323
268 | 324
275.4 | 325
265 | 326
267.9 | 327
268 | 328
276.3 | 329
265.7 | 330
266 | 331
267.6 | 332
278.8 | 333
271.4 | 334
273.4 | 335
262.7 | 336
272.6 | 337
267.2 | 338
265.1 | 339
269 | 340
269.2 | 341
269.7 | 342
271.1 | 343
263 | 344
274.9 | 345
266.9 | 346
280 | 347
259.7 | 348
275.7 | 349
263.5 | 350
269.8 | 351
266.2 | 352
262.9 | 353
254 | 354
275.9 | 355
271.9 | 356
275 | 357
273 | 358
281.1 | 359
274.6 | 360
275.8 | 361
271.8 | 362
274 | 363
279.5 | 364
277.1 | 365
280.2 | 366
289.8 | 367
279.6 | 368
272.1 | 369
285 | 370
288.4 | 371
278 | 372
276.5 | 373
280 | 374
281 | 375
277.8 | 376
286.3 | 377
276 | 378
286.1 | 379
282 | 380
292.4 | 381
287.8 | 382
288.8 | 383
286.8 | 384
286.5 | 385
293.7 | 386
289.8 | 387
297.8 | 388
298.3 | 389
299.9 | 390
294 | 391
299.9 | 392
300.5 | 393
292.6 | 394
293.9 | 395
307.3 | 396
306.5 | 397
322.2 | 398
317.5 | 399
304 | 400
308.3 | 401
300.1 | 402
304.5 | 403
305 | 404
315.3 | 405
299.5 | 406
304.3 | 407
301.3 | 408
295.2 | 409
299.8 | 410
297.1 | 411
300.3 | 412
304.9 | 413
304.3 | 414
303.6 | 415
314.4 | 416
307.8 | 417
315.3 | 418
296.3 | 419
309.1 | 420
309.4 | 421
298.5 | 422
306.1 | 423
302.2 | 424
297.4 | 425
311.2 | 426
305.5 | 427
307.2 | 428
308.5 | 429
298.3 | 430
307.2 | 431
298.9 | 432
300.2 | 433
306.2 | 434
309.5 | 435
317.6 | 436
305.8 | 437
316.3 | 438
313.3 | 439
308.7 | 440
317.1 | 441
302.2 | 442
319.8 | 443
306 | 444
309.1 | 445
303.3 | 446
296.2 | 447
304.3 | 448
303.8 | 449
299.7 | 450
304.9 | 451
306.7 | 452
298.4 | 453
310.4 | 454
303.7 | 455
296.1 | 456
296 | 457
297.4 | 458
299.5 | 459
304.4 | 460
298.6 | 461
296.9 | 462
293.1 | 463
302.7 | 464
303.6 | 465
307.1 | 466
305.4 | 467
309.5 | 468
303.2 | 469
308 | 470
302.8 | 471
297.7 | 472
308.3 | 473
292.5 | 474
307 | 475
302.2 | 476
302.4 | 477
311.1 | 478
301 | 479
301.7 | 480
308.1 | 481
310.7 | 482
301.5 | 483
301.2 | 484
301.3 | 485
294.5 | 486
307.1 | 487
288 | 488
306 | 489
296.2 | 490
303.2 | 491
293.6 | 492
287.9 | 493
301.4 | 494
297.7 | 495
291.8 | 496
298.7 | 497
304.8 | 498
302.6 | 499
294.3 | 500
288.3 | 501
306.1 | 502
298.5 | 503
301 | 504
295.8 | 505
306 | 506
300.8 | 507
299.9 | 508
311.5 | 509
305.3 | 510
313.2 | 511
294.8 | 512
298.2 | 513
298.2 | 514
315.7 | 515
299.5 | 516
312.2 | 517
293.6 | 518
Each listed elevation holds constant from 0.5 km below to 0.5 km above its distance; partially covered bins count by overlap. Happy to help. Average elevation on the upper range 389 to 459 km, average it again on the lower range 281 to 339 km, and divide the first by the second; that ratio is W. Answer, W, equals 1.2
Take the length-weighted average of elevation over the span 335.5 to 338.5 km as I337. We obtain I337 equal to 268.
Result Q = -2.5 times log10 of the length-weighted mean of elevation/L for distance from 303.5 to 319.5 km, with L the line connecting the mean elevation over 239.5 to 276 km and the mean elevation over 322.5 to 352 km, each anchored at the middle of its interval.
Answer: 0.24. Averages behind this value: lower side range 294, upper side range 270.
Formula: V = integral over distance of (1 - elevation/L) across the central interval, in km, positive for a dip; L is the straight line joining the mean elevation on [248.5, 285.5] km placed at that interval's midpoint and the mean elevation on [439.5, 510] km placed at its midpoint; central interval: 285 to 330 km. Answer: 5.1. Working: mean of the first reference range 290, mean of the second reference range 302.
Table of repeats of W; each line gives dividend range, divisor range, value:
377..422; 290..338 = 1.16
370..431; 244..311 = 1.08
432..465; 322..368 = 1.12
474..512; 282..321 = 1.17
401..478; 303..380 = 1.16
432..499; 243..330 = 1.10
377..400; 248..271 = 1.01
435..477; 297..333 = 1.21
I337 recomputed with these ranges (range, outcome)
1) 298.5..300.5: 284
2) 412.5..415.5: 304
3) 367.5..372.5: 281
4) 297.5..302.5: 282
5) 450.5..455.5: 305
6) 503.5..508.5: 301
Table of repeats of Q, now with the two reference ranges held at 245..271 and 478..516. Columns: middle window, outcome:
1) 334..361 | 0.10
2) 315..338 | 0.09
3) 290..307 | 0.09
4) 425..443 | -0.03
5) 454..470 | -0.01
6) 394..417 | -0.03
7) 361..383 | 0.06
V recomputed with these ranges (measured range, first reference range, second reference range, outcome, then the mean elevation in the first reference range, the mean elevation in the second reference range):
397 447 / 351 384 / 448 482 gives -2.5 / 278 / 303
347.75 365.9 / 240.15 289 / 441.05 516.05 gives 1.5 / 291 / 302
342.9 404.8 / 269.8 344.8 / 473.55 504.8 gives -1.3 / 267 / 300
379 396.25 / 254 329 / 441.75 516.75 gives -0.4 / 271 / 302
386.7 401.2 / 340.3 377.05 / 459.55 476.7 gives -1.0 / 274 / 303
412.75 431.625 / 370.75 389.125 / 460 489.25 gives -0.8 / 286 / 303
